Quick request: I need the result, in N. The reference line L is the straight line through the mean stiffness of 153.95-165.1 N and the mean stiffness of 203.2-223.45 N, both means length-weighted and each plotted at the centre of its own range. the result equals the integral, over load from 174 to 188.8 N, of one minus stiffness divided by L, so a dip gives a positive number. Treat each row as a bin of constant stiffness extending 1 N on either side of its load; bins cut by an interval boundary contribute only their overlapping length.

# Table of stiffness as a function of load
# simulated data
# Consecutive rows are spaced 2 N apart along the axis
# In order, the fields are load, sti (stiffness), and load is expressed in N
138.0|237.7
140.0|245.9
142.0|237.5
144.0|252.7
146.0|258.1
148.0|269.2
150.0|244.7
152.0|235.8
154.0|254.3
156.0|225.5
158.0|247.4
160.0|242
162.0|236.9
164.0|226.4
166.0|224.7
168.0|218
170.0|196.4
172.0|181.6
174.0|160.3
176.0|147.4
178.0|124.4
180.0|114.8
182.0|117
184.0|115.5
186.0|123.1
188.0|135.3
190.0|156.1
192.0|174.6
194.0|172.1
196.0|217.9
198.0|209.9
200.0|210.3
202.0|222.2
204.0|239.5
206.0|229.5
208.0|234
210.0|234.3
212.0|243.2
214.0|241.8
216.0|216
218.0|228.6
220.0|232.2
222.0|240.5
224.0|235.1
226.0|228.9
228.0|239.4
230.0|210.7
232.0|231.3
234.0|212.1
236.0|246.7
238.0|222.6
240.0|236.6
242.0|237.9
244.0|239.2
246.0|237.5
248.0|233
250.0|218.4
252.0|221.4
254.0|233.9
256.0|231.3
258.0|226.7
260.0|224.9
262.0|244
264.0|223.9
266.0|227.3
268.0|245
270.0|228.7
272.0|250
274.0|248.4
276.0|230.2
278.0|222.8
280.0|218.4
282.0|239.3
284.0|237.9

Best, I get 6.8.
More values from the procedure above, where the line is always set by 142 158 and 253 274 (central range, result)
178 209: 8.44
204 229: 0.63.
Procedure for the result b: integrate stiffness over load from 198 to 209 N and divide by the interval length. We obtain 226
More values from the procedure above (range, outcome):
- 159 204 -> 180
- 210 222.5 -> 233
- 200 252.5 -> 231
